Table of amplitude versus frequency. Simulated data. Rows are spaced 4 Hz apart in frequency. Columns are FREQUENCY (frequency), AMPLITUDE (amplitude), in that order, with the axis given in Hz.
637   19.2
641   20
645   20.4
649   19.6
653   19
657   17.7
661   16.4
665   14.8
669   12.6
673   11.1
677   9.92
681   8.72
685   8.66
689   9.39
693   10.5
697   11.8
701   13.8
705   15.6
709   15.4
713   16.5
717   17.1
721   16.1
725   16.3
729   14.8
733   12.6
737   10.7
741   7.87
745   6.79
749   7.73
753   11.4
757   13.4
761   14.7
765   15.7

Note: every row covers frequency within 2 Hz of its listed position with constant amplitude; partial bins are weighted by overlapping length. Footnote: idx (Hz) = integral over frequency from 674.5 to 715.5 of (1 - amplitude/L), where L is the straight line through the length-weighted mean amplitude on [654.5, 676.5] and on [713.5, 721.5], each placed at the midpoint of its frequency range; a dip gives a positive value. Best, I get 9.6 Hz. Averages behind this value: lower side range 14.3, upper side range 16.7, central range 12.1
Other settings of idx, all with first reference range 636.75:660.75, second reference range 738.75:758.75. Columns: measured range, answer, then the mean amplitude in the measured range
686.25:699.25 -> 3.76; 10.5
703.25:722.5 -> -4.94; 16.1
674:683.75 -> 4.06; 9.45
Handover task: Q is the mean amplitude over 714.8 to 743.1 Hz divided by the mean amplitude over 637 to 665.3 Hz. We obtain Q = 0.7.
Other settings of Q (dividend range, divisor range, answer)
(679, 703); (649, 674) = 0.66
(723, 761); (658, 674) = 0.81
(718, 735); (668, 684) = 1.46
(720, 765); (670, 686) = 1.23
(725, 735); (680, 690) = 1.60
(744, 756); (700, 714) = 0.60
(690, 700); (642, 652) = 0.56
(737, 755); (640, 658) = 0.45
